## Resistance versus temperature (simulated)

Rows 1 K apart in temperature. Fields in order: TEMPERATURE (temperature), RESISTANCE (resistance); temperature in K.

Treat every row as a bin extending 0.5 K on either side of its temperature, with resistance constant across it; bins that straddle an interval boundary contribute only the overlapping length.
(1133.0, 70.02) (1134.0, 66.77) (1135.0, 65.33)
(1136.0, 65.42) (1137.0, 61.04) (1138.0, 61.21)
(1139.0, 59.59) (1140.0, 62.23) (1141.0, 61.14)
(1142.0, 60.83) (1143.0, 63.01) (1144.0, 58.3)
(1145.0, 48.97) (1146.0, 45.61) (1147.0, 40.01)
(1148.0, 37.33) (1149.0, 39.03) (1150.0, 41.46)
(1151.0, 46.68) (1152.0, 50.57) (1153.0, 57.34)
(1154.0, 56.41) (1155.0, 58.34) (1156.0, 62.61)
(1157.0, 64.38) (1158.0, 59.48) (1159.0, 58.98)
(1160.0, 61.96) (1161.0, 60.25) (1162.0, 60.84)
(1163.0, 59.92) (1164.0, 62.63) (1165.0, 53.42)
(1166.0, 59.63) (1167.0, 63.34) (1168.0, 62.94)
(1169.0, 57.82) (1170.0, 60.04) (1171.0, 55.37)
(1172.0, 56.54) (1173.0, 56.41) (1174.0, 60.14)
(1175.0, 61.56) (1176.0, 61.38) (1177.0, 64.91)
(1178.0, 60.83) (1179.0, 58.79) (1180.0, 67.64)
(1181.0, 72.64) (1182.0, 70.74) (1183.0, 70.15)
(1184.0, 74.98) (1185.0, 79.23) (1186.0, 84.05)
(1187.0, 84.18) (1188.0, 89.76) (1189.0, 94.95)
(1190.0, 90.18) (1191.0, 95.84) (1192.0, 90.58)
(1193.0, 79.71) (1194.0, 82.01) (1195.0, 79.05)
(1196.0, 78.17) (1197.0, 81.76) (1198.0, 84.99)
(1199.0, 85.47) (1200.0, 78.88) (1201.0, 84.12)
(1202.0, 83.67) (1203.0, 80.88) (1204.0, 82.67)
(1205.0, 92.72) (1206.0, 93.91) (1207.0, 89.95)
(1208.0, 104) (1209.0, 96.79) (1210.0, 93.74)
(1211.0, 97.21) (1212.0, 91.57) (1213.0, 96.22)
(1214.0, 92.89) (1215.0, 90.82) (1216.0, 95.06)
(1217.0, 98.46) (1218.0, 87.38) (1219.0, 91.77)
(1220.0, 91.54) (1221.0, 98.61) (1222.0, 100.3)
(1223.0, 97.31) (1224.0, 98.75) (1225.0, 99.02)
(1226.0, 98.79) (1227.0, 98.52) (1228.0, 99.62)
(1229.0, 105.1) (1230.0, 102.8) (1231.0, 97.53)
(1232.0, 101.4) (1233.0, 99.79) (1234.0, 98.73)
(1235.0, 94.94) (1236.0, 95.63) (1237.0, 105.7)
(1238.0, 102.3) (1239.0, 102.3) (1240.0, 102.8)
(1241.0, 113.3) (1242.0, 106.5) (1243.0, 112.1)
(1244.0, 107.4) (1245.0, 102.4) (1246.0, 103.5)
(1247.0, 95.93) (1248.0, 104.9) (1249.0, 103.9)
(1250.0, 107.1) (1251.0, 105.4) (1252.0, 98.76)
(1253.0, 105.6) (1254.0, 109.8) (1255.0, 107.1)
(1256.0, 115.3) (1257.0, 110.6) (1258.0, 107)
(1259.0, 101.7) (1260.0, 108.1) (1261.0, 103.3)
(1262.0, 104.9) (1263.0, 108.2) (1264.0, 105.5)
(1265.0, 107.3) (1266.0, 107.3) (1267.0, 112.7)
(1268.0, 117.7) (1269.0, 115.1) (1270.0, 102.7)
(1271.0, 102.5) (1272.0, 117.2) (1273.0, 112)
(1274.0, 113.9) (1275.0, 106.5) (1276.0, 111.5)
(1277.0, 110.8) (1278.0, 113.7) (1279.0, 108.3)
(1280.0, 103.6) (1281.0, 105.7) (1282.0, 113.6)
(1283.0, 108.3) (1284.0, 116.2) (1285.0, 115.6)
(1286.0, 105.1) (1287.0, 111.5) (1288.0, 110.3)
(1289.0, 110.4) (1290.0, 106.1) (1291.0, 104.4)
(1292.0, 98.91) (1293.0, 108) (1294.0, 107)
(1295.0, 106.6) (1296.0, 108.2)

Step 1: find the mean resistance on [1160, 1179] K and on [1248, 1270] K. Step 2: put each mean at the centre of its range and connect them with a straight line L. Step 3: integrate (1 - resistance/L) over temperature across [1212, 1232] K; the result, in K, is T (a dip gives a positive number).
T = -2.05 K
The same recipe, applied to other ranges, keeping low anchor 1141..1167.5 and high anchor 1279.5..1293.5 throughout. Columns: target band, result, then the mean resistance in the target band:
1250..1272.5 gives -2.2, 108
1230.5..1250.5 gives -2.9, 103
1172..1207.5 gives -4.3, 78.2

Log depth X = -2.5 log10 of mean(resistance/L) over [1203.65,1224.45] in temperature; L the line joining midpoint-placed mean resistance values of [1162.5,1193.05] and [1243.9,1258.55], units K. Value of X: -0.09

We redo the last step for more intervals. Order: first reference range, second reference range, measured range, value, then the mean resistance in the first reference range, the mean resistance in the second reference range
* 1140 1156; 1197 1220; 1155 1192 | 0.01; 51.7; 90.4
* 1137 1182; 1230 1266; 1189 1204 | -0.10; 57.7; 104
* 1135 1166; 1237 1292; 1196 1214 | -0.10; 56.2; 108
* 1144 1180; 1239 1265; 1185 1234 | -0.12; 56.4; 106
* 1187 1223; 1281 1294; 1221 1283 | -0.05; 89.9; 109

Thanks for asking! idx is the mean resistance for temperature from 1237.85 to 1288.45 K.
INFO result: 108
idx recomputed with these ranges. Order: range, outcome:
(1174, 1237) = 87.7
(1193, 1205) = 82.3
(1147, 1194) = 64.6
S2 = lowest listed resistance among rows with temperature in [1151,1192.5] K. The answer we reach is 46.68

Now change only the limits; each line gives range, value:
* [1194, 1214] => 78.17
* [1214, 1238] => 87.38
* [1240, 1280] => 95.93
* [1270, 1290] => 102.5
